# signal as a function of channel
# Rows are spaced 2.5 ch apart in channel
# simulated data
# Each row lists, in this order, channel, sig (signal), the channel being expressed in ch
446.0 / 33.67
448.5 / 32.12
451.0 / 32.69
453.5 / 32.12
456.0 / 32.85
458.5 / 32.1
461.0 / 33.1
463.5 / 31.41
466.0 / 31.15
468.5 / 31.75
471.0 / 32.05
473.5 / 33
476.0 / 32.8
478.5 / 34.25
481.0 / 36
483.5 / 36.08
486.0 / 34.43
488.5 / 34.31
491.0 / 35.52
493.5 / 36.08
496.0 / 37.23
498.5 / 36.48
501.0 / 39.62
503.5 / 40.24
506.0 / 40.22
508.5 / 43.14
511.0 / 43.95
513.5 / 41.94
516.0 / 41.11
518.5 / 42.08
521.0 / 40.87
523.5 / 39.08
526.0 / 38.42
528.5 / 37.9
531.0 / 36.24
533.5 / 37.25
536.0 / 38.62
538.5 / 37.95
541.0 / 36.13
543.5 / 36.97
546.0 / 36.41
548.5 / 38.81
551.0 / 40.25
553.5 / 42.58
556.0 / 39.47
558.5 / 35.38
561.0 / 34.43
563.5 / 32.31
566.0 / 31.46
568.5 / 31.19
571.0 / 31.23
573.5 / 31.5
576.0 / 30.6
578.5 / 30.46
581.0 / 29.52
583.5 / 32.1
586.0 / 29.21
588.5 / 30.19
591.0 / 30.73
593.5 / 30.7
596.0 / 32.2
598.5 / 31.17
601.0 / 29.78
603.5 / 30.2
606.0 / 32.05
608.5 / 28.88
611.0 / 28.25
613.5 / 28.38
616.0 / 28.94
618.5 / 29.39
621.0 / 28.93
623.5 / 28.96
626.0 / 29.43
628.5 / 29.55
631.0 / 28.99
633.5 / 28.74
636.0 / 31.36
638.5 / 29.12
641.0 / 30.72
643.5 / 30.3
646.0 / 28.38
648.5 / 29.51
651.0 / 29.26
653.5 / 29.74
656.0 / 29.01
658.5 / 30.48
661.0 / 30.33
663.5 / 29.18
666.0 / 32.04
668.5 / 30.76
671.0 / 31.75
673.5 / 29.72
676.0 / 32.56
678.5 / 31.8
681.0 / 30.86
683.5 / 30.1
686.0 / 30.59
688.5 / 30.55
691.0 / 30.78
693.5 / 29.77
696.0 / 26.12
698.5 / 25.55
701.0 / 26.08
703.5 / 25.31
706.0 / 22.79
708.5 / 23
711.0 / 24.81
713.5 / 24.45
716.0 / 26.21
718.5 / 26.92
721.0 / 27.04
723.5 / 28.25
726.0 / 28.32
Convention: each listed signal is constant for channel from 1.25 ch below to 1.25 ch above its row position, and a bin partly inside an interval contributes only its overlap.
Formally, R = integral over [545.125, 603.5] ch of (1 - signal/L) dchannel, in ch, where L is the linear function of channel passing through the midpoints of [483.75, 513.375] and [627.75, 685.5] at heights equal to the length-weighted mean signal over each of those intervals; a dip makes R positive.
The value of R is 2.5 ch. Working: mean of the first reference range 38.4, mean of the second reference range 30.2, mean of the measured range 33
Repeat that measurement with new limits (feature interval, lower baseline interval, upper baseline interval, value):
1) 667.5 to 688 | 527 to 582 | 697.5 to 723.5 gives -2.7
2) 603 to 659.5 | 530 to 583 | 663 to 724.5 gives 3.4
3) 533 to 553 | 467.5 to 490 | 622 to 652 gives -3.7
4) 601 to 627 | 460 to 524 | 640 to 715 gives 1.8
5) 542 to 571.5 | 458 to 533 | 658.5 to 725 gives -1.5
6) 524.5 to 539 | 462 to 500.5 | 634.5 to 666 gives -2.1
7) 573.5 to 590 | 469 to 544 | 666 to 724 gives 1.7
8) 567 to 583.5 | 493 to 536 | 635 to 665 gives 2.0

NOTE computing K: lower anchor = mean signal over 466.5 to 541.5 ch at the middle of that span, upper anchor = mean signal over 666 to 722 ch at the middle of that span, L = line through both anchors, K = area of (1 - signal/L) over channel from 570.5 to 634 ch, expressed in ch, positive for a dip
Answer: 5.13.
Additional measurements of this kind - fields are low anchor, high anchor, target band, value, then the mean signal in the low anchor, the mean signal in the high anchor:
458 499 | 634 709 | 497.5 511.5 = -3.0 ch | 34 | 29.3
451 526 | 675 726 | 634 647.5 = 0.1 ch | 36.4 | 27.7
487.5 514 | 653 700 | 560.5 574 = 1.4 ch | 38.9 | 30.1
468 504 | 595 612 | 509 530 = -4.2 ch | 35.3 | 30.4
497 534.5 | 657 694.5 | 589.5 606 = 2.0 ch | 39.9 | 30.7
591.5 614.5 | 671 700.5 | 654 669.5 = -0.2 ch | 30.2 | 29.8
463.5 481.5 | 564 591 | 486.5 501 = -1.7 ch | 32.8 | 30.8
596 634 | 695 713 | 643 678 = -4.1 ch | 29.5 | 24.8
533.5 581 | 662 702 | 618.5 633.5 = 1.5 ch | 35.2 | 29.9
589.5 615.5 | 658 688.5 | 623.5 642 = 0.5 ch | 30.2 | 30.8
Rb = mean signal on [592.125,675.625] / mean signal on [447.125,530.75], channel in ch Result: 0.8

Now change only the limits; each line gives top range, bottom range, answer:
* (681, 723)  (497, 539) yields 0.68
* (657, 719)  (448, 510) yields 0.82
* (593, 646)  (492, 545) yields 0.76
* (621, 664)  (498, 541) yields 0.75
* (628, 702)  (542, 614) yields 0.91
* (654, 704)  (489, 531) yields 0.75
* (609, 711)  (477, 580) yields 0.79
